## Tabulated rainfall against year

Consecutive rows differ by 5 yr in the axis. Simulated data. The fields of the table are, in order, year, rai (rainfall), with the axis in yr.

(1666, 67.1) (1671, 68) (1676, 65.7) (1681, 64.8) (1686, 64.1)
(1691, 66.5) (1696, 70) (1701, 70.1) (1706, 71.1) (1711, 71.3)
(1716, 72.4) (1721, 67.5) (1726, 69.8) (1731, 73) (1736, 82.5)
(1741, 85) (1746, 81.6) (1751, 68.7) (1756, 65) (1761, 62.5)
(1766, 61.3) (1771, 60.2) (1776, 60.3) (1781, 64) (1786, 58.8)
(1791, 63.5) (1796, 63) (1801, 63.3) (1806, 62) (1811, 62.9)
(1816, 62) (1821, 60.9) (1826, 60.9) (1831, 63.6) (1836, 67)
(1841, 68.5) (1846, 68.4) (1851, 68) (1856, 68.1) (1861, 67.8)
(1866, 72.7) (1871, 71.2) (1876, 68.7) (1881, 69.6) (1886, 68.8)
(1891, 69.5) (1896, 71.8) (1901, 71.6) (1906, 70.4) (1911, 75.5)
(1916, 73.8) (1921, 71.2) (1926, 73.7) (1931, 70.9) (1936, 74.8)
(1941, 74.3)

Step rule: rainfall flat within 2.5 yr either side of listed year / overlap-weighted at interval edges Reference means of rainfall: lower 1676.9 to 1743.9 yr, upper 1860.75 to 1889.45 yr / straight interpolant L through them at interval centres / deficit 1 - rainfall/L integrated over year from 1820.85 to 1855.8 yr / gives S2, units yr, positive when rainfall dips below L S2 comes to 2.2 yr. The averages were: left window 71.3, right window 69.9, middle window 65.8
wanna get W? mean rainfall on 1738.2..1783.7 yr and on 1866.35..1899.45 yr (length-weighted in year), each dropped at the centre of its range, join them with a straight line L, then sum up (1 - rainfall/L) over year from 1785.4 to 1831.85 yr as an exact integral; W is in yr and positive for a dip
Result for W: 4.4 yr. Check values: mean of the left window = 67.7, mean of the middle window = 62.2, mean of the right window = 70.2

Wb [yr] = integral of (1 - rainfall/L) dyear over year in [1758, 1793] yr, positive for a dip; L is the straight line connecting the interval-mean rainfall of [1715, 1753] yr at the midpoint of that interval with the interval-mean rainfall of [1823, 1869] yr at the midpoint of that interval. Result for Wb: 5.2 yr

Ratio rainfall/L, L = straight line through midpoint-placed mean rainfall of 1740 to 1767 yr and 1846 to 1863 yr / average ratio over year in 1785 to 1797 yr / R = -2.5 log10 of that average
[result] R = 0.12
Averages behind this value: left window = 70.4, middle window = 62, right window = 68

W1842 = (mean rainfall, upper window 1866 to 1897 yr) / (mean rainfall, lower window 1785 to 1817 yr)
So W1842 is 1.12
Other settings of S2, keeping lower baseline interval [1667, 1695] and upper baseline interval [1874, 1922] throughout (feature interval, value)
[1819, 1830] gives 1.3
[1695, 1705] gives -0.6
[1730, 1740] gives -1.8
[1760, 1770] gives 1.0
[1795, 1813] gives 1.6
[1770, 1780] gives 1.1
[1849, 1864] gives 0.4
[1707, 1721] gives -0.9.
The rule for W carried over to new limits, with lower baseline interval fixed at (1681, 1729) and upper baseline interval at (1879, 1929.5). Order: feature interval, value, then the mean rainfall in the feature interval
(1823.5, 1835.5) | 1.3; 63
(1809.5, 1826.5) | 2.1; 61.7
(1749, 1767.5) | 1.4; 64.4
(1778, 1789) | 1.3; 61.4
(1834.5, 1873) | 1.1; 69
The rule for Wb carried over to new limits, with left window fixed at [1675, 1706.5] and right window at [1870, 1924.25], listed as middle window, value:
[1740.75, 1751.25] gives -1.7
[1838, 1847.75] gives 0.2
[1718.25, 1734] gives -0.6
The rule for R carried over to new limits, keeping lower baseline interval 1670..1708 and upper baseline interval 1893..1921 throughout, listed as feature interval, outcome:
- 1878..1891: 0.041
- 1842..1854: 0.045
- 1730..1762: -0.089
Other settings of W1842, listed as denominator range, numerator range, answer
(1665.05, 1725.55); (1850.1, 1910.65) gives 1.03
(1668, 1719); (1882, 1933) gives 1.05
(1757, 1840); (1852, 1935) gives 1.14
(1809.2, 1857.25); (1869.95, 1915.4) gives 1.09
